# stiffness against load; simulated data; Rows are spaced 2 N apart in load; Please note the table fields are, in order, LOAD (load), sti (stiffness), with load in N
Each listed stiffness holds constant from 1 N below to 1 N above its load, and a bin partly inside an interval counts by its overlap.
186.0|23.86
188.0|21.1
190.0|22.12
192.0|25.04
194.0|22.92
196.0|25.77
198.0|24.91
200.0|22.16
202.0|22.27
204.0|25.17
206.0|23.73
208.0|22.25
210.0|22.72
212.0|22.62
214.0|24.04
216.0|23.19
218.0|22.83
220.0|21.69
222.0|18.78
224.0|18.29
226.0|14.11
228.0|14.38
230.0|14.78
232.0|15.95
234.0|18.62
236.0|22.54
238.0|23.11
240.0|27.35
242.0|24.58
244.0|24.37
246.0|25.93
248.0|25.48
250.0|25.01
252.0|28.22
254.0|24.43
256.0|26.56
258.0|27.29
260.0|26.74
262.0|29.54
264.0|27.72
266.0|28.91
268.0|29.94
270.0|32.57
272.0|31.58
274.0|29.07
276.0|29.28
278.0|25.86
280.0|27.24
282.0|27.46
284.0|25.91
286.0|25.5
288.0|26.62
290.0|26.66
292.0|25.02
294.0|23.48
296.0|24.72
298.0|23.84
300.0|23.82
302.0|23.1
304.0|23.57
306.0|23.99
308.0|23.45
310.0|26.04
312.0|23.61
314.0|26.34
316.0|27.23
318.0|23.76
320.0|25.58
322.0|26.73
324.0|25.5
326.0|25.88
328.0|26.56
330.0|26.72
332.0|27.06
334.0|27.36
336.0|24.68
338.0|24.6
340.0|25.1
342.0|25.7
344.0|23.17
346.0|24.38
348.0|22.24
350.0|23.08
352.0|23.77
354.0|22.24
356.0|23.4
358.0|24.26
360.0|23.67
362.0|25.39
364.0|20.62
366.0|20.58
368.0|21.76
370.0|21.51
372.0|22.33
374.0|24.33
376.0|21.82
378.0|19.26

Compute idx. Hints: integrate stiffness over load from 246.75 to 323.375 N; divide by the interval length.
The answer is 26.4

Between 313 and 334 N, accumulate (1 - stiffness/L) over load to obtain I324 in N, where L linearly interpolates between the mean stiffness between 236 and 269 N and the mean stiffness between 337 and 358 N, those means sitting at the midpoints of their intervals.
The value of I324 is -1.5 N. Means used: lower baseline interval 26.5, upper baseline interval 23.8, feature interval 26.2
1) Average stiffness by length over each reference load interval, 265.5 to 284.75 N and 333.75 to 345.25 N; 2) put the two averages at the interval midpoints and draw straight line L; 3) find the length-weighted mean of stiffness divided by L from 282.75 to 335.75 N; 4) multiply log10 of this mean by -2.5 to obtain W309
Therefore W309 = 0.058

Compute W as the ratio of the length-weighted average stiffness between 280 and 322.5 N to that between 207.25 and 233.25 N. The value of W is 1.28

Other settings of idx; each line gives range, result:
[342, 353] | 23.5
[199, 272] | 23.7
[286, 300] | 25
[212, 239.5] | 19.7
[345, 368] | 23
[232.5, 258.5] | 24.7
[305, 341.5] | 25.6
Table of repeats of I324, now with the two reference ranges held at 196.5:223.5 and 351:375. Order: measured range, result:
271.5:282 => -2.6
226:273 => -4.1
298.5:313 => -0.7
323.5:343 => -2.7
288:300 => -1.1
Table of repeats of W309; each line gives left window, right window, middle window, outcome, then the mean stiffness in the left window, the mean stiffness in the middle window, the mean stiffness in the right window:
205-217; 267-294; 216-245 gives 0.21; 23.1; 20.2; 27.7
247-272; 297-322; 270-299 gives -0.02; 27.9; 26.8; 24.6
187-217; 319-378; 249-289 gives -0.17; 23.3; 27.8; 24.1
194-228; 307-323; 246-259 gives -0.12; 22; 26.1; 25.3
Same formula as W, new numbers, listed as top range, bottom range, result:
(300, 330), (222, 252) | 1.18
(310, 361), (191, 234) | 1.17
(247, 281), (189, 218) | 1.19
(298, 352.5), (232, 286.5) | 0.94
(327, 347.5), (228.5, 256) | 1.10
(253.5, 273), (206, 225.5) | 1.32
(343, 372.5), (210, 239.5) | 1.15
